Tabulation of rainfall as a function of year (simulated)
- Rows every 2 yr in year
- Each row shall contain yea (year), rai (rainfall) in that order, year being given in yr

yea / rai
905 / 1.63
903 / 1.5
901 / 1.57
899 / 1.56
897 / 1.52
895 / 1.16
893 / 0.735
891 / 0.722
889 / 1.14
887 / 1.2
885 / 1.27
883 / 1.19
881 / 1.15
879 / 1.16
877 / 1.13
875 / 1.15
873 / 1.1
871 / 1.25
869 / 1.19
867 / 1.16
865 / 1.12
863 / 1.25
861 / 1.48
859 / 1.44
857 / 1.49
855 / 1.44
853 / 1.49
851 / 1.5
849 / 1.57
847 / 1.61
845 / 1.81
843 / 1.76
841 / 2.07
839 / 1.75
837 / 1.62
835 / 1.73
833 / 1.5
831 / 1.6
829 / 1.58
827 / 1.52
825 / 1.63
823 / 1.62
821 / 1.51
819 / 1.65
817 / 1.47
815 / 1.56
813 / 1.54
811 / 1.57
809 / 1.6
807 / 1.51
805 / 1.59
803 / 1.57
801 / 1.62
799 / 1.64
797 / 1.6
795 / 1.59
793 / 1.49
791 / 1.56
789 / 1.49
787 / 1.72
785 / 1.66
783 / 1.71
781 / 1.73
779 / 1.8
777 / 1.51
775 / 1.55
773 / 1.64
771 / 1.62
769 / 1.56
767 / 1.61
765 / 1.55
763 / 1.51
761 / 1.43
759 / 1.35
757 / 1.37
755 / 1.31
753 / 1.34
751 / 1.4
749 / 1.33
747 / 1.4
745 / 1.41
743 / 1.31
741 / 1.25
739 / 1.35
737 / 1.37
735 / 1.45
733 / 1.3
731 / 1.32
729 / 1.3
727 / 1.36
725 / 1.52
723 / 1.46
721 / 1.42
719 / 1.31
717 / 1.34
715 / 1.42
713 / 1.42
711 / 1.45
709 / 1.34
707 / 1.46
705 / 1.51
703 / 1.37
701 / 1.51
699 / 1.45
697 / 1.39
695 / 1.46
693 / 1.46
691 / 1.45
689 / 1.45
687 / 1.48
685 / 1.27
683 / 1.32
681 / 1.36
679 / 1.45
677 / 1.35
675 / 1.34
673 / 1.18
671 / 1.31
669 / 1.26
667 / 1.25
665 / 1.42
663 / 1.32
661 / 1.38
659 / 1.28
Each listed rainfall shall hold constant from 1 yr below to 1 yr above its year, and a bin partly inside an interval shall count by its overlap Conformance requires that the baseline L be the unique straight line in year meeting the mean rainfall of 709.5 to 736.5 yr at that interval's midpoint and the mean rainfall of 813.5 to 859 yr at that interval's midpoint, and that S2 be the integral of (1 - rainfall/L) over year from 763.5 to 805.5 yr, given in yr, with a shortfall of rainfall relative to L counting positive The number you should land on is -2.8 yr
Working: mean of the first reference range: 1.39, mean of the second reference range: 1.61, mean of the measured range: 1.61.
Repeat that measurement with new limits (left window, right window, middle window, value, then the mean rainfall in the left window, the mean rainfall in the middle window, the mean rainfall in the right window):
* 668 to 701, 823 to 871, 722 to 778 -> 0.62 yr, 1.38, 1.42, 1.53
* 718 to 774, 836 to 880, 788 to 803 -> -1.56 yr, 1.41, 1.57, 1.43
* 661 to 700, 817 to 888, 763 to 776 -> -1.60 yr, 1.37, 1.58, 1.45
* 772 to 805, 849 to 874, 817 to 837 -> -1.64 yr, 1.62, 1.59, 1.34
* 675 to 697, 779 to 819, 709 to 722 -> 0.56 yr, 1.4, 1.39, 1.6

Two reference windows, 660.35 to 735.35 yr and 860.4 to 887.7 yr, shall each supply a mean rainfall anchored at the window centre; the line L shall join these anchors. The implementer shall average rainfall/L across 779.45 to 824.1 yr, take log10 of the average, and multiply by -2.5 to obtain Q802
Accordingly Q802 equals -0.24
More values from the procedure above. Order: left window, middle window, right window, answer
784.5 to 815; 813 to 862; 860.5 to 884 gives -0.17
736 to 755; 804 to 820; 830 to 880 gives -0.11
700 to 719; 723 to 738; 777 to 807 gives 0.07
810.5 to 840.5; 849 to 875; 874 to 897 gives -0.02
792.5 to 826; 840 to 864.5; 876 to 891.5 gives -0.18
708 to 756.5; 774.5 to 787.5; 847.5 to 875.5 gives -0.23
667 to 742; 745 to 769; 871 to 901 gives -0.08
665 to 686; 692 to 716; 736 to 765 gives -0.08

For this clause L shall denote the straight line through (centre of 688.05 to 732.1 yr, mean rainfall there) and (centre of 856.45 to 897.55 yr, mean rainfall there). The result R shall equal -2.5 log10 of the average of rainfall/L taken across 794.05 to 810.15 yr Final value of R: -0.23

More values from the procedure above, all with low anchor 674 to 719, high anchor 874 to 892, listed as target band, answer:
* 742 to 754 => -0.03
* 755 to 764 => -0.07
